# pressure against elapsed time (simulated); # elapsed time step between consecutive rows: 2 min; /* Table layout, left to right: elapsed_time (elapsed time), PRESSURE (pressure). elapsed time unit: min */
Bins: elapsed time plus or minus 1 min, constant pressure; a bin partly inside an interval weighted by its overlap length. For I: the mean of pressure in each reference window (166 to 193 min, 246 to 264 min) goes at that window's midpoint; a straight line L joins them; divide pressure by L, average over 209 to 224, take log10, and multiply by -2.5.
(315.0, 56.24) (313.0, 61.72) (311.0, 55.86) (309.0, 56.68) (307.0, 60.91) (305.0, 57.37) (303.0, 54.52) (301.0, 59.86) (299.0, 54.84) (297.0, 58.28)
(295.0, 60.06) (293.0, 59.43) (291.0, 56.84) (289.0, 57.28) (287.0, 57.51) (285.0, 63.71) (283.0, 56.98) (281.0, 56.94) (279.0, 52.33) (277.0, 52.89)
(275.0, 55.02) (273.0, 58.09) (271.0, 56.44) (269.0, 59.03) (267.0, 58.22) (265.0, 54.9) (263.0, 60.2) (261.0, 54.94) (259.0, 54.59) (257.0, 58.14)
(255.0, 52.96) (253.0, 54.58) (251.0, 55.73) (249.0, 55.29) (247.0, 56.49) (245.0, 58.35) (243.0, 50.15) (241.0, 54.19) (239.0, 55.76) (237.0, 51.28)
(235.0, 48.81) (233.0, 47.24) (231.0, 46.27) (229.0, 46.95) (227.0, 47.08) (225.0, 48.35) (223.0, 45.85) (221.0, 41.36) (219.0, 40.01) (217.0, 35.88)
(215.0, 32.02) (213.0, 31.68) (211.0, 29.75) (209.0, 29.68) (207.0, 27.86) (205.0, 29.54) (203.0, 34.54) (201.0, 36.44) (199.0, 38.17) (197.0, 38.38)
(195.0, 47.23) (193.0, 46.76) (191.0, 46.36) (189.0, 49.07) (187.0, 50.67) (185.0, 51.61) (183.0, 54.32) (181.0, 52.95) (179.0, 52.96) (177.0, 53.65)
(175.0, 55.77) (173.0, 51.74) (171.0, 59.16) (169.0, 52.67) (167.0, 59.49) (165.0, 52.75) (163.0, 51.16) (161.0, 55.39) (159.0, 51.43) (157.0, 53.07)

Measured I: 0.44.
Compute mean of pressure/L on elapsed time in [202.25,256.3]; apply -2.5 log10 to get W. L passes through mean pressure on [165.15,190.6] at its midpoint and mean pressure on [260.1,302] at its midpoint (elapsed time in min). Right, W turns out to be 0.23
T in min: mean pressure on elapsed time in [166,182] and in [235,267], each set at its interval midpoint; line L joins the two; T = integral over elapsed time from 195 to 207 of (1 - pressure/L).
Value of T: 4.2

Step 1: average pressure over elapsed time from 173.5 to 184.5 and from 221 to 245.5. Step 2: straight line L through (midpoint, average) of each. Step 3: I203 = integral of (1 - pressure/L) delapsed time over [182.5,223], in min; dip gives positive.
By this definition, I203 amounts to 9.7 min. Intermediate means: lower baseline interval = 53.7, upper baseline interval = 49.5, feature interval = 39.5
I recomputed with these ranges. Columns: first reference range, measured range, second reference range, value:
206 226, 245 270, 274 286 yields -0.15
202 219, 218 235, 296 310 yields -0.25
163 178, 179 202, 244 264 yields 0.18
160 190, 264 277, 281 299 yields 0.02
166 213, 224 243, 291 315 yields 0.01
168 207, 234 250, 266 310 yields -0.02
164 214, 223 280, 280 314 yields -0.02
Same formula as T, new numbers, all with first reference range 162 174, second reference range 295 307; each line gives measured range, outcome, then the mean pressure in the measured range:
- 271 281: 0.35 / 55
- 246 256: 0.25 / 55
